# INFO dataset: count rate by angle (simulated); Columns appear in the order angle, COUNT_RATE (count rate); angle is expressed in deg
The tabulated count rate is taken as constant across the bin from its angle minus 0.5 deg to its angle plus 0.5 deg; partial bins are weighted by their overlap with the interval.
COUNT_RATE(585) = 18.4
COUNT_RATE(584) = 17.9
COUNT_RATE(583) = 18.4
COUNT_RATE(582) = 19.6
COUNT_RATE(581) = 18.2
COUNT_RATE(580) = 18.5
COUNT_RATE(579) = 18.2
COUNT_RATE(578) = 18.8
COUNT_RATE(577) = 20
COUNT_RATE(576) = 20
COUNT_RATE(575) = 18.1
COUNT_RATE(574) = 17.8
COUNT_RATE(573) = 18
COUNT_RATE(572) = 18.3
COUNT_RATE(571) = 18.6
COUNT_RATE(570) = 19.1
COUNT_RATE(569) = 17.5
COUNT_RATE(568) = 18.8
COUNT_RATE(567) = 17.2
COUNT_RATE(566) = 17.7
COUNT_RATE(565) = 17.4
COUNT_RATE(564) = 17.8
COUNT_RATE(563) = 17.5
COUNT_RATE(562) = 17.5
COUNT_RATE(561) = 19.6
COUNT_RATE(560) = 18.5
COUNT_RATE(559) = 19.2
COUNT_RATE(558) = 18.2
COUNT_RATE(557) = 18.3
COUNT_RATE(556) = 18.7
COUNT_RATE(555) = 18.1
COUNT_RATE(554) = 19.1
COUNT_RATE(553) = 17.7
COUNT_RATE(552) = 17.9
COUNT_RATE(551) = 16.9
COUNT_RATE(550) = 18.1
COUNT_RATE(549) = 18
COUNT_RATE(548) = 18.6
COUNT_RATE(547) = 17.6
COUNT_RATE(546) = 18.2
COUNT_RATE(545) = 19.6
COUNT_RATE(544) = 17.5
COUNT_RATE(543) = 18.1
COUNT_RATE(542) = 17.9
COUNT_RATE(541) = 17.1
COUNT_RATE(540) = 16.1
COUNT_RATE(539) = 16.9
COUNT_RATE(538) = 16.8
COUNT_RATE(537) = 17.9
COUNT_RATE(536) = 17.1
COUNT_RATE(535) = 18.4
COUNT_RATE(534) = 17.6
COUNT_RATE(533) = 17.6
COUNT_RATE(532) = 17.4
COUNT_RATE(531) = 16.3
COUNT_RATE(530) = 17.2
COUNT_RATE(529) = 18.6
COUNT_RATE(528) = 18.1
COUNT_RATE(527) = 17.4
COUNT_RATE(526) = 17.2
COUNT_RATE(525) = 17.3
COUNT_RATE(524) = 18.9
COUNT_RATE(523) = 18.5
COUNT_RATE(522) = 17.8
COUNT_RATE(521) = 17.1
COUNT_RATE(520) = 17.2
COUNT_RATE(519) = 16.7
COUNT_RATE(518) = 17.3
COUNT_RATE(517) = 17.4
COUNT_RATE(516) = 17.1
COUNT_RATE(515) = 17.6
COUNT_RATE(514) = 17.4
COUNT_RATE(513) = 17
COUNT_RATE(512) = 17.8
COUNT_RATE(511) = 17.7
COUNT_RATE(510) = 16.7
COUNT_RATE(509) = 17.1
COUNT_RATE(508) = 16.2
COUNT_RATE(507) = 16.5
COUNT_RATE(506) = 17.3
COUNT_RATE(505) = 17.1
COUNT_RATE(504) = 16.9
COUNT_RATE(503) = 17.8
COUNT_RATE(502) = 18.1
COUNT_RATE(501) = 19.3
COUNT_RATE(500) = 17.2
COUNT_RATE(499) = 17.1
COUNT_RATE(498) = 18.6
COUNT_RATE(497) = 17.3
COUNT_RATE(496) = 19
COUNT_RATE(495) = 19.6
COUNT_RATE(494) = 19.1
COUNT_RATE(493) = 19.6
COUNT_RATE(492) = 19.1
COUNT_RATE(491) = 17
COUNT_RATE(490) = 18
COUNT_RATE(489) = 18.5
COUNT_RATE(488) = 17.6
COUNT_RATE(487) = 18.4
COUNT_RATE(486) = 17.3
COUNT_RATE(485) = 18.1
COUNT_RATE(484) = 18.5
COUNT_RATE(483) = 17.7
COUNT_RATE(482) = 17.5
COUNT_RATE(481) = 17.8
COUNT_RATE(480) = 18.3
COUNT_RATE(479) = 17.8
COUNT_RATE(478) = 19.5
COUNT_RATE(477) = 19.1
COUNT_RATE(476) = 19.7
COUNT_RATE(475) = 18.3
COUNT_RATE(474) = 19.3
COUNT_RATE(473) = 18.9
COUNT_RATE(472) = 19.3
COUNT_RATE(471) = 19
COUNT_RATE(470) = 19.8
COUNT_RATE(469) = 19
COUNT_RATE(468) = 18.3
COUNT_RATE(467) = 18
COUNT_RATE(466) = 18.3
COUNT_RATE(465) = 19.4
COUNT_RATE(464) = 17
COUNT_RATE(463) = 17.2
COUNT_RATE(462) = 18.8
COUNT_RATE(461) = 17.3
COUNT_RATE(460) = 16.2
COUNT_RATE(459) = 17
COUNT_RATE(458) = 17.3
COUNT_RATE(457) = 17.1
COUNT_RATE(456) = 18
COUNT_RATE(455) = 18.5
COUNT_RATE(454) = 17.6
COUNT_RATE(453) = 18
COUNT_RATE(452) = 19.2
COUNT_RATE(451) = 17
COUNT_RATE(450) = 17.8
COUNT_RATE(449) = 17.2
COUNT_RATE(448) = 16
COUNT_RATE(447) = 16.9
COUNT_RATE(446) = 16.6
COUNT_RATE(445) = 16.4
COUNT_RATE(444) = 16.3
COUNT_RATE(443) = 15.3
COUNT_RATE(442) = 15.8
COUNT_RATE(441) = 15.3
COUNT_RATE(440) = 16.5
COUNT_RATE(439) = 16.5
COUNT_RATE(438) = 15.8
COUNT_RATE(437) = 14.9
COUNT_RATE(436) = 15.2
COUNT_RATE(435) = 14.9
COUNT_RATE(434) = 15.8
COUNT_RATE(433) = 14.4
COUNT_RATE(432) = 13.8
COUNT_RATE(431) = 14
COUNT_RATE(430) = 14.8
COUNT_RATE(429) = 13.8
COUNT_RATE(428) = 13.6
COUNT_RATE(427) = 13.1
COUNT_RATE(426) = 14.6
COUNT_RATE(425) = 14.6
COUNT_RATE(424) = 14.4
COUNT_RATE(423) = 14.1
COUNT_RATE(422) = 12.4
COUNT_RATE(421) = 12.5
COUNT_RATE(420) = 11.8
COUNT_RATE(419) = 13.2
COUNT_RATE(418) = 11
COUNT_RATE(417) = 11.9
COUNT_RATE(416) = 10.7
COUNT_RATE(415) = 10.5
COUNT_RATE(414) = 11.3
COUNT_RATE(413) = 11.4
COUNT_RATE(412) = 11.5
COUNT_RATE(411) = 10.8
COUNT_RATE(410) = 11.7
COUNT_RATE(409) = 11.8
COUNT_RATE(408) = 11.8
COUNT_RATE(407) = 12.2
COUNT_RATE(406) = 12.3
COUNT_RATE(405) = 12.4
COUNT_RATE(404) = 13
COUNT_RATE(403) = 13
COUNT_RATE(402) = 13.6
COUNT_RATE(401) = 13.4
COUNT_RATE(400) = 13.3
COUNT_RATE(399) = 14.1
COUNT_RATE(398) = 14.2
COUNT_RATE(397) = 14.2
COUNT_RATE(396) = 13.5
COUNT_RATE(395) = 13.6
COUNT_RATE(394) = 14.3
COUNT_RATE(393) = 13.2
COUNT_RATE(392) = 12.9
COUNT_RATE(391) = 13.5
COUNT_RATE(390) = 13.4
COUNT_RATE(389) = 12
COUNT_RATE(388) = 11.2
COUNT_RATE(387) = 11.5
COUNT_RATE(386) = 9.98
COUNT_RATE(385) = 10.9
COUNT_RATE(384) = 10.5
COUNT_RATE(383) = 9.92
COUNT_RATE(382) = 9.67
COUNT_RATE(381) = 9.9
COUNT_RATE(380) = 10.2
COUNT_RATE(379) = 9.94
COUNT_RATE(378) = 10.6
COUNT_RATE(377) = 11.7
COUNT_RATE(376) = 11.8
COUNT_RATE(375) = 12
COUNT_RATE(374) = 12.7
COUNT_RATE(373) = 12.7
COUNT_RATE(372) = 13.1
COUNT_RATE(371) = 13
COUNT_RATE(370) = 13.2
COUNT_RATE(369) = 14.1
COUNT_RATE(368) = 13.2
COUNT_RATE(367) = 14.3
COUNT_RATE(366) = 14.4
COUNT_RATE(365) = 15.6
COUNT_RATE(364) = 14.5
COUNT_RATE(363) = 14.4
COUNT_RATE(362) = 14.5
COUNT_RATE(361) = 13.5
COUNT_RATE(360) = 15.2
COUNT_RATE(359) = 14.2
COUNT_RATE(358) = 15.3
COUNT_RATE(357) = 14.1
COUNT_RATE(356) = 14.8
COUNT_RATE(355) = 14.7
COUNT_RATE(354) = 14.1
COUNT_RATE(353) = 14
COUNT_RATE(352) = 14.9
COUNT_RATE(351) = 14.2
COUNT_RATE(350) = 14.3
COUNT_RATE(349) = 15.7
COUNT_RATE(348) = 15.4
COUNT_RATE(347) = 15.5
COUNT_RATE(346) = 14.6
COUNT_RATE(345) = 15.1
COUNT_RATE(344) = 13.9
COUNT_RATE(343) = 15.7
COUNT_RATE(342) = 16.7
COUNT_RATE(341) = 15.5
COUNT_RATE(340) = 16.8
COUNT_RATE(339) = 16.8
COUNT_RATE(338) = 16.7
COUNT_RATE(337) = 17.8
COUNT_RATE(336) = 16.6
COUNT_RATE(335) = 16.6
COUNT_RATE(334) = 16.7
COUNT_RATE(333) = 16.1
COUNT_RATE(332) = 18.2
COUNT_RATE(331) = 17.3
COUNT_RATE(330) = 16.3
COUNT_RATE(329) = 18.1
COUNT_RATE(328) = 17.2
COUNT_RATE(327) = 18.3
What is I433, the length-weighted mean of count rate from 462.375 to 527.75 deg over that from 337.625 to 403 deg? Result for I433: 1.33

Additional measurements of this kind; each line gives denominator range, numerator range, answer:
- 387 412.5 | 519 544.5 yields 1.37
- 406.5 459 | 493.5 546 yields 1.21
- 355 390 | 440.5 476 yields 1.40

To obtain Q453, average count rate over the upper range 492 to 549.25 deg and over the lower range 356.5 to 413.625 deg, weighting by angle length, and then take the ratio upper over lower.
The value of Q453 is 1.4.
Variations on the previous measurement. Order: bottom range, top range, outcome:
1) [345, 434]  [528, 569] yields 1.37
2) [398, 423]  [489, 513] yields 1.46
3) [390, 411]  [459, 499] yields 1.41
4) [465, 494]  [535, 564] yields 0.97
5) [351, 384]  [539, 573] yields 1.38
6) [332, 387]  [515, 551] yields 1.26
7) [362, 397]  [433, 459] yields 1.33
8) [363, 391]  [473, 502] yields 1.51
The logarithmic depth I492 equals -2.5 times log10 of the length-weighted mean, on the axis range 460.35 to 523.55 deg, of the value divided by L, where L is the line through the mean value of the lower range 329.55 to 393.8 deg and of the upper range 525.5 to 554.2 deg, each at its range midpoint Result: -0.085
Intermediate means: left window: 13.9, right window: 17.7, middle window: 18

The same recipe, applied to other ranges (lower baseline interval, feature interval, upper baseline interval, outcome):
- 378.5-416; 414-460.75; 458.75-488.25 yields 0.02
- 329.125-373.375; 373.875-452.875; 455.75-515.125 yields 0.23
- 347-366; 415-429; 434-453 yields 0.23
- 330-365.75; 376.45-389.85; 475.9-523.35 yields 0.44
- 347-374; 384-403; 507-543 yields 0.16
